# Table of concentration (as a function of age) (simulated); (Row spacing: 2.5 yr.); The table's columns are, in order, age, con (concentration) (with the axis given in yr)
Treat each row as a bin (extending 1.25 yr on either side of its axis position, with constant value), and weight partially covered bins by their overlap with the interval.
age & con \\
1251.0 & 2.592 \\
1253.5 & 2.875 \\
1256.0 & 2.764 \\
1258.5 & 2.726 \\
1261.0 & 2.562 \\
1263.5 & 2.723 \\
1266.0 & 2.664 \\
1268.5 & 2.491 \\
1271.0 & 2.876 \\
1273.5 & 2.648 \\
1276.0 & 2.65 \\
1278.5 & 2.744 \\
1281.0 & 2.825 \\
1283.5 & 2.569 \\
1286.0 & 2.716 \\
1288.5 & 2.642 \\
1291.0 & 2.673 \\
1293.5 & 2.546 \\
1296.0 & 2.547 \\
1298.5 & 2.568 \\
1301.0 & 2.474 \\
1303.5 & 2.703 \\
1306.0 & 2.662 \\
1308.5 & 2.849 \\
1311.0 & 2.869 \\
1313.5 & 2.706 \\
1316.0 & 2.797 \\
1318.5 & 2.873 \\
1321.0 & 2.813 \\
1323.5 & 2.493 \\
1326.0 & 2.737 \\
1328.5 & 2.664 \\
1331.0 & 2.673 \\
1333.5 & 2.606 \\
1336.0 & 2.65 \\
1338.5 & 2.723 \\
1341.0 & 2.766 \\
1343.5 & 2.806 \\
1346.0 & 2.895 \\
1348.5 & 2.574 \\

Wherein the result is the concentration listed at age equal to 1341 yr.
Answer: 2.766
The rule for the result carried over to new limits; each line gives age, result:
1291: 2.673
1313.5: 2.706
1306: 2.662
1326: 2.737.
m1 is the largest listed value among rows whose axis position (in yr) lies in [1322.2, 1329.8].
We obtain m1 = 2.737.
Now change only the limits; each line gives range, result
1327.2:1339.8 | 2.723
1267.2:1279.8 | 2.876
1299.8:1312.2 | 2.869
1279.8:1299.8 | 2.825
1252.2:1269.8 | 2.875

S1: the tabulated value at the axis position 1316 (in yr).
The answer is 2.797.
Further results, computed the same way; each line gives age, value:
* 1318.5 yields 2.873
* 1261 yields 2.562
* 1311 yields 2.869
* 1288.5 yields 2.642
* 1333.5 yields 2.606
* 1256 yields 2.764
